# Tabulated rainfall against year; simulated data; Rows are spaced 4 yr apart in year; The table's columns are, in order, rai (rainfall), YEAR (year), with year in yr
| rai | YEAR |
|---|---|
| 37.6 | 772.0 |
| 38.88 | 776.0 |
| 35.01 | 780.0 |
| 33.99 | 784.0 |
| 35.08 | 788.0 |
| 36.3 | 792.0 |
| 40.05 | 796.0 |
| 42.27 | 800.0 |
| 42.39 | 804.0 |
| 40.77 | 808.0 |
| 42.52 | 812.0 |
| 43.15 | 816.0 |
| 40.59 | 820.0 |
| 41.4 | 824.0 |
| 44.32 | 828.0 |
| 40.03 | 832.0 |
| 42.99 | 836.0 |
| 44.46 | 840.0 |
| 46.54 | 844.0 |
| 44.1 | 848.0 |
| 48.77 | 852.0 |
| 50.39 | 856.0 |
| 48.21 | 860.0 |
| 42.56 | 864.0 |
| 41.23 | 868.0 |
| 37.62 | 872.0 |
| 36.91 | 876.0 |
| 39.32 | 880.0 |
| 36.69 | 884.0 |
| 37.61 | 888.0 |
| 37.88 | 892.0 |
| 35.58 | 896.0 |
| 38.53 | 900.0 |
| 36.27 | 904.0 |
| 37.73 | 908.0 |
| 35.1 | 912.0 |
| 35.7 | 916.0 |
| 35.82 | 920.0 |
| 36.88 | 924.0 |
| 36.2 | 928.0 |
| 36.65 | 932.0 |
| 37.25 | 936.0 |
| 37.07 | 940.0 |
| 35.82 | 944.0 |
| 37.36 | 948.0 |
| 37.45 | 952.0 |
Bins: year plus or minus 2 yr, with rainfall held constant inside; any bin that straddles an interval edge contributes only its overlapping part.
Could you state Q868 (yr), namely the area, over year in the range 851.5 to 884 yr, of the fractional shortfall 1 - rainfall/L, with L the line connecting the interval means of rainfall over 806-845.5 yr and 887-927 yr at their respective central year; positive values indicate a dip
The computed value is -2.3 yr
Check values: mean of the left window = 42.6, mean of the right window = 36.7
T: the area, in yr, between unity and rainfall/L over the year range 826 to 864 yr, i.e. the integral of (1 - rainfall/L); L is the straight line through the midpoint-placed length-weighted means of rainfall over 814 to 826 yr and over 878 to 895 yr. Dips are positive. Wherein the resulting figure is -4.9 yr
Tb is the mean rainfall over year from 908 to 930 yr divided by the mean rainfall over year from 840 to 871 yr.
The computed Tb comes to 0.8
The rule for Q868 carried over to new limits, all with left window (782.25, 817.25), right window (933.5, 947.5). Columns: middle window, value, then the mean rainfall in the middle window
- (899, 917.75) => 0.4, 36.6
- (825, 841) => -1.6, 42.8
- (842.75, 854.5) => -2.4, 46.6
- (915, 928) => 0.3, 36.2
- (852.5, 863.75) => -2.9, 48.2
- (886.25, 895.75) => 0.1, 37.3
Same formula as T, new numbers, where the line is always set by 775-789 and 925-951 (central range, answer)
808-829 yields -3.7 yr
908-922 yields 0.3 yr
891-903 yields -0.2 yr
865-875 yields -0.9 yr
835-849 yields -3.4 yr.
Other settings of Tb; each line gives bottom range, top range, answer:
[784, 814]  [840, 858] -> 1.19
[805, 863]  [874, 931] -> 0.84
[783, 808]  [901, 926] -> 0.94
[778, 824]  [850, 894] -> 1.06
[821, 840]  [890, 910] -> 0.88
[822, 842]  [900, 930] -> 0.85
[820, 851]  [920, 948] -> 0.84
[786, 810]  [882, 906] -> 0.94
